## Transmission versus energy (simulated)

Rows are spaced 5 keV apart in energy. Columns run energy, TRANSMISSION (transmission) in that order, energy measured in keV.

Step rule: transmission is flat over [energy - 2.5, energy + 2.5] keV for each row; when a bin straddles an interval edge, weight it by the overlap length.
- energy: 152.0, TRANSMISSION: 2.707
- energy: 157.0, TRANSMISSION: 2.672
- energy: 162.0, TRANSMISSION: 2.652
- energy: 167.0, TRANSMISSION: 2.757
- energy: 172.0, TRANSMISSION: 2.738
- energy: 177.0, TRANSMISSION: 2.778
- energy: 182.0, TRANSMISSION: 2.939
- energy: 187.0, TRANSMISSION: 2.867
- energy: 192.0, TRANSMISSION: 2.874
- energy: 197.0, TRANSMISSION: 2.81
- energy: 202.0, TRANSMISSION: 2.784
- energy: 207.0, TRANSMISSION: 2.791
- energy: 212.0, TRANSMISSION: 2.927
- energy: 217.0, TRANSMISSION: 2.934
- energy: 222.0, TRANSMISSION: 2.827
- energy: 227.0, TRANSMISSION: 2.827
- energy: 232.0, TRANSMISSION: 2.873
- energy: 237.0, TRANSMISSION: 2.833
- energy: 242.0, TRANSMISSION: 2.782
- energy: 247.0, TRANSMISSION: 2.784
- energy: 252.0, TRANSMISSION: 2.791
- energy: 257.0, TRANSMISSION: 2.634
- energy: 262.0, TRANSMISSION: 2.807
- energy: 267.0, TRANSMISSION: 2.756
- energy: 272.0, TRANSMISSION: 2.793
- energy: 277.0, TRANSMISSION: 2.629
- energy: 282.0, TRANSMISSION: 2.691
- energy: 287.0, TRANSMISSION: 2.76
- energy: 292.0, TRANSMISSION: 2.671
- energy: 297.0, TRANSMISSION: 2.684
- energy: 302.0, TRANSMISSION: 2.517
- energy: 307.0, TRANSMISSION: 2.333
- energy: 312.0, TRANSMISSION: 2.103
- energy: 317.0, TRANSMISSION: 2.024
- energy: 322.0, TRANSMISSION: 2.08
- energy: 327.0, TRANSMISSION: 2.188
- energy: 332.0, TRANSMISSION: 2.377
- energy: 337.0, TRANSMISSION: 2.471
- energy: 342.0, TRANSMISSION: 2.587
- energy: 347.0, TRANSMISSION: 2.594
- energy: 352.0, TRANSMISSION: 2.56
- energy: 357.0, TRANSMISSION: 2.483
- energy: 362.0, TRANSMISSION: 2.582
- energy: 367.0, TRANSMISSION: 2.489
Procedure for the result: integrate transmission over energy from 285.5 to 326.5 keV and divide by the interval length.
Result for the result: 2.38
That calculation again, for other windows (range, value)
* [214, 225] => 2.88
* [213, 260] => 2.81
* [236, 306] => 2.71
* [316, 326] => 2.08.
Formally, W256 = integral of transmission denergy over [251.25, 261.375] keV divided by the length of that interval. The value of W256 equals 2.72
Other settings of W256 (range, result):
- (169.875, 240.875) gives 2.84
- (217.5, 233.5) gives 2.85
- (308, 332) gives 2.14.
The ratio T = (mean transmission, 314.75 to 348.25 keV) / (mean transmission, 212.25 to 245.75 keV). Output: 0.8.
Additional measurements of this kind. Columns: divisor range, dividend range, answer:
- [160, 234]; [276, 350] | 0.86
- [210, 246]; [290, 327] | 0.82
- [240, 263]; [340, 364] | 0.93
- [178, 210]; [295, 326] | 0.80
